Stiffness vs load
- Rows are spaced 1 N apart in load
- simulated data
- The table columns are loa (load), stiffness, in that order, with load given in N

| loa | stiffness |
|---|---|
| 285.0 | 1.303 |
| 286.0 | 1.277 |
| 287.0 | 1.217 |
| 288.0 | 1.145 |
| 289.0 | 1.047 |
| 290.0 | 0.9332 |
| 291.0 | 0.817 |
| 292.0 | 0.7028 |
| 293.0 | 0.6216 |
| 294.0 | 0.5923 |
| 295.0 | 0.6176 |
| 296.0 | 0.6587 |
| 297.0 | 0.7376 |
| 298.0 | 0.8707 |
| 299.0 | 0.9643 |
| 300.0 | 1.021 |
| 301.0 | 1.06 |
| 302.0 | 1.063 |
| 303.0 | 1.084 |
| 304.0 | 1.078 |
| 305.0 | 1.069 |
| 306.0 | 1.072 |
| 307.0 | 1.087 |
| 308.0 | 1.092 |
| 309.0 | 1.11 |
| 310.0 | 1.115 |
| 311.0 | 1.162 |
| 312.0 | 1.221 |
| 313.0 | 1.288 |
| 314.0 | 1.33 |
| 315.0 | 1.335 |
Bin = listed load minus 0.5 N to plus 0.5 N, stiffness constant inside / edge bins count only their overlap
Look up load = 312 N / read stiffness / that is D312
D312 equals 1.221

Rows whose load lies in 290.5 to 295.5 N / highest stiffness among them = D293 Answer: 0.817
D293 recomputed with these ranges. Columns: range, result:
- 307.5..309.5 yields 1.11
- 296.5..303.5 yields 1.084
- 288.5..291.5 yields 1.047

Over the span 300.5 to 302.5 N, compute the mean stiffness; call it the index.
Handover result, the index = 1.06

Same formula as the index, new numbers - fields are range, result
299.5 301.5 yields 1.04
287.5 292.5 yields 0.929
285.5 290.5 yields 1.12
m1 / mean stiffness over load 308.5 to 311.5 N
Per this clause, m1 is 1.13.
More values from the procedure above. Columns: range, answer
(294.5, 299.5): 0.77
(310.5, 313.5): 1.22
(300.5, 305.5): 1.07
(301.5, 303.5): 1.07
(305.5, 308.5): 1.08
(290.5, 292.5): 0.76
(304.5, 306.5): 1.07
